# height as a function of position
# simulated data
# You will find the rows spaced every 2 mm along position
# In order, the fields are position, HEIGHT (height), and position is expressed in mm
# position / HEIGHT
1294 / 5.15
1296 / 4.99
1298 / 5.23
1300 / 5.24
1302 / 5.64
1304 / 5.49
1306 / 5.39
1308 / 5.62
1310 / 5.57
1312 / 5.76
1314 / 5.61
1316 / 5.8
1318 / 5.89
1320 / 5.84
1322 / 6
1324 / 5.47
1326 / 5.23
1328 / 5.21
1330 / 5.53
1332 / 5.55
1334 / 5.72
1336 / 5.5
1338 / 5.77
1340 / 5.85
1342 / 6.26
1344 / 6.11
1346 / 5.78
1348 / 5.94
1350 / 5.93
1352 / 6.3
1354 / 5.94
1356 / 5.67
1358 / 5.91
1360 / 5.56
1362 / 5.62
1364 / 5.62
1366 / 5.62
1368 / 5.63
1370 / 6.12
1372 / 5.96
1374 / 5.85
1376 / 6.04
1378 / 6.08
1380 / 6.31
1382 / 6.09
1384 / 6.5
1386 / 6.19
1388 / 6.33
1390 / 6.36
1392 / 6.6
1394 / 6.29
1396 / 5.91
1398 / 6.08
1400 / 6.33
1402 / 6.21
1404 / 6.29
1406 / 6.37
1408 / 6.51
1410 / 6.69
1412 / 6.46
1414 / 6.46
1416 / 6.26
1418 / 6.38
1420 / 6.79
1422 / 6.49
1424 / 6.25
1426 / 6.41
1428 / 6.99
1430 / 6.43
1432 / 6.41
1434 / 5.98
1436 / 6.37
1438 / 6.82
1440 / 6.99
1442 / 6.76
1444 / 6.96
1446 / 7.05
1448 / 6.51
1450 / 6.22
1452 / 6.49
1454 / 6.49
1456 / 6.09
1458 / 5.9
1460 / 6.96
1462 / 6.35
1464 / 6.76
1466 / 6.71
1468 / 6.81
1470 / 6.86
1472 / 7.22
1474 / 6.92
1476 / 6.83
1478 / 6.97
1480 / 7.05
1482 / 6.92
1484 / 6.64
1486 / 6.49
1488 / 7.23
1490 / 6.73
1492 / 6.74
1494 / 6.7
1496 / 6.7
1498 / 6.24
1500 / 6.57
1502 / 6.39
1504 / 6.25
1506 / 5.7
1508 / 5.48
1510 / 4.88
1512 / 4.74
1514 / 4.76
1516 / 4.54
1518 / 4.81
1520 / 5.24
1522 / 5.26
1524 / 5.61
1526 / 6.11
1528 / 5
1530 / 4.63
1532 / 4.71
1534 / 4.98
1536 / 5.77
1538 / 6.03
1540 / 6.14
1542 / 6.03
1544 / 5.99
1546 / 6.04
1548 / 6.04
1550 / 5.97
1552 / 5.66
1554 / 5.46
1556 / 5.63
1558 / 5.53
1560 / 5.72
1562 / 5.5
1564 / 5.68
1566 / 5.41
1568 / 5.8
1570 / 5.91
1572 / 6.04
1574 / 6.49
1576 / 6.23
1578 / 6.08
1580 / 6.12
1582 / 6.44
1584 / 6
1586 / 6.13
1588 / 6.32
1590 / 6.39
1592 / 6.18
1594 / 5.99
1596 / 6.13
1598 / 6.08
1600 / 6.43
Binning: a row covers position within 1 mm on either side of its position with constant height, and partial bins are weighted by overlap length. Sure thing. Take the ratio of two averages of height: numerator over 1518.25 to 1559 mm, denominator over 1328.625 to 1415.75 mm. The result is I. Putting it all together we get 0.9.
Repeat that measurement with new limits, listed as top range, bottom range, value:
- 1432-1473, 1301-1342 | 1.17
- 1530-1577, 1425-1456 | 0.87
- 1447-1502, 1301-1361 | 1.16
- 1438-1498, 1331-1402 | 1.12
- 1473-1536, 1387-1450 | 0.92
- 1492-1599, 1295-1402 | 0.99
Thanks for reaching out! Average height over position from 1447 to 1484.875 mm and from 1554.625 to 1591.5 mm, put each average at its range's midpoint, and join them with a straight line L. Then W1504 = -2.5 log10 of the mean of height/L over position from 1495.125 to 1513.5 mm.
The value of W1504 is 0.10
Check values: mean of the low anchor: 6.67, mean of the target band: 5.85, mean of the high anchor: 5.97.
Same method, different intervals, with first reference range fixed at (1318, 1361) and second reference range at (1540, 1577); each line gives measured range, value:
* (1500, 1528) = 0.08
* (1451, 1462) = -0.10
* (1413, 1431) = -0.12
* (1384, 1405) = -0.09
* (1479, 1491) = -0.18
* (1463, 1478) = -0.18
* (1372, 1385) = -0.06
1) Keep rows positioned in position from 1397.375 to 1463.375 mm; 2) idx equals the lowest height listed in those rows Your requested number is 5.9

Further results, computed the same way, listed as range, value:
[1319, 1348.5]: 5.21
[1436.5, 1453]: 6.22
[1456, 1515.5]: 4.74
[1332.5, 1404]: 5.5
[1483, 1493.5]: 6.49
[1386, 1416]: 5.91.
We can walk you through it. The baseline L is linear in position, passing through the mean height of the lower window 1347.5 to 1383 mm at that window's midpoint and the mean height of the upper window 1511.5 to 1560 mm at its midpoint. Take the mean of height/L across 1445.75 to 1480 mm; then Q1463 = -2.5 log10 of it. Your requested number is -0.18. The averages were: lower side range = 5.9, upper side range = 5.46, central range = 6.66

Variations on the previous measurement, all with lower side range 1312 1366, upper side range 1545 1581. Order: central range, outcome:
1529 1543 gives 0.07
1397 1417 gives -0.10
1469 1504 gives -0.16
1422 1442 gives -0.13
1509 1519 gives 0.22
